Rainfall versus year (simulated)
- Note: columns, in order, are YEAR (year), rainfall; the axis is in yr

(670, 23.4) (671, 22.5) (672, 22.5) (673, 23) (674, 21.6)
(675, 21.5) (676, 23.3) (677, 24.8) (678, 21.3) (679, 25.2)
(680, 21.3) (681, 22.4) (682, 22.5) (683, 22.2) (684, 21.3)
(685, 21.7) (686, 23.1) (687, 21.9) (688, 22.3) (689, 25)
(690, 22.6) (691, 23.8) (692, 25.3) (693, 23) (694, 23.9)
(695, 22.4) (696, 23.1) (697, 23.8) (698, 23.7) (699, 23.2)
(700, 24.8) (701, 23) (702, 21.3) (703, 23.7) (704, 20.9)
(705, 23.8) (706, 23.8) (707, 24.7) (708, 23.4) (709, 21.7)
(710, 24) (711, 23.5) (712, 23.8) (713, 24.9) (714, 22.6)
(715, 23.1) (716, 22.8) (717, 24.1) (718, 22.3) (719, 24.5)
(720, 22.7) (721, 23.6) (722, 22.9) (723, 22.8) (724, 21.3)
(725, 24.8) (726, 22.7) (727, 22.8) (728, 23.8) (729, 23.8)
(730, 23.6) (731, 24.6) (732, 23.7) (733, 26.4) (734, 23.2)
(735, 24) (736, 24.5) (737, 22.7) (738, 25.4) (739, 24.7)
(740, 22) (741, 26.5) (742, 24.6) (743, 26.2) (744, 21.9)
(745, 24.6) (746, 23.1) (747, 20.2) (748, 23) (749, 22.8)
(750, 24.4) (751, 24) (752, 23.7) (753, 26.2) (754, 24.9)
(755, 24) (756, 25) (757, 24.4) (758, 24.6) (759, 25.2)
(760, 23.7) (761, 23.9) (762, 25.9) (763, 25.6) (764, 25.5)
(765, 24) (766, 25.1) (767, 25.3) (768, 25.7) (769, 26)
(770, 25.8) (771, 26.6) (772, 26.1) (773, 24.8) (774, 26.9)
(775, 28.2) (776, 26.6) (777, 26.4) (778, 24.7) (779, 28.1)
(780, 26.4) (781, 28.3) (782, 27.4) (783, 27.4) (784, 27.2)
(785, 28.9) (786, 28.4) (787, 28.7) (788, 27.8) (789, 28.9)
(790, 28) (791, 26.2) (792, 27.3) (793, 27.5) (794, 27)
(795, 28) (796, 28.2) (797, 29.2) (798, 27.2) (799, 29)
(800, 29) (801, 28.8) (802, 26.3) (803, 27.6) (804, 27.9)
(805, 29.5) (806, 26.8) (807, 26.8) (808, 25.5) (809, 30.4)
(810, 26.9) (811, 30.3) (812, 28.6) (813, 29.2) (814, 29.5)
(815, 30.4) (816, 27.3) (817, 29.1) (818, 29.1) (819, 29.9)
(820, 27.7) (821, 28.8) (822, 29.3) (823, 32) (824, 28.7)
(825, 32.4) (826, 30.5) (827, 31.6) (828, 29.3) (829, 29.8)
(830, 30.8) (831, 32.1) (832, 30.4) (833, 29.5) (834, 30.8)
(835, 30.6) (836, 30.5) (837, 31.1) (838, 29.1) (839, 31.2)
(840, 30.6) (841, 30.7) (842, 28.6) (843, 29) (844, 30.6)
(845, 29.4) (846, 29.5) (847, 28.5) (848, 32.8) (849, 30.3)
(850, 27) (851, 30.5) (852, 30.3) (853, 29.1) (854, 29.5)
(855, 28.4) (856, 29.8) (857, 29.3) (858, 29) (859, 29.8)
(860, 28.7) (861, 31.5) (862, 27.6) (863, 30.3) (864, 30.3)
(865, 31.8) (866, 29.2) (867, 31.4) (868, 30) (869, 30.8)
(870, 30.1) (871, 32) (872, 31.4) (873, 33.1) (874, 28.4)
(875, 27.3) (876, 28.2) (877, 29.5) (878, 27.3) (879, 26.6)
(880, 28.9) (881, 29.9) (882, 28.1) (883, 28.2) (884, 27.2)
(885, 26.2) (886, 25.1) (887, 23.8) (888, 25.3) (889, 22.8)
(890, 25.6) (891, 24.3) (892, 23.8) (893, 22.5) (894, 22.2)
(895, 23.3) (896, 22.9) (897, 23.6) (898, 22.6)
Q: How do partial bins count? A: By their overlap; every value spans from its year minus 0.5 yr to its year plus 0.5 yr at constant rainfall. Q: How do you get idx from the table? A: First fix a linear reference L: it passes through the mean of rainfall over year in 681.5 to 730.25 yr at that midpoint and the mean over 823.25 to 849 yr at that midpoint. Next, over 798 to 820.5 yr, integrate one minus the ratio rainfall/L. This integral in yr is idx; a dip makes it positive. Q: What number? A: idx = 0.4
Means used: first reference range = 23.2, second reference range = 30.3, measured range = 28.4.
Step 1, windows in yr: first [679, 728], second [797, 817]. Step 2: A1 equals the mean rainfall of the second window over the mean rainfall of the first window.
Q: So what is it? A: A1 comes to 1.22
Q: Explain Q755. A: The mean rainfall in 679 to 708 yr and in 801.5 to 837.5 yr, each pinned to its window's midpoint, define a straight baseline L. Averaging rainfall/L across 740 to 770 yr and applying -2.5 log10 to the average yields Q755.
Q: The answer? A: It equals 0.07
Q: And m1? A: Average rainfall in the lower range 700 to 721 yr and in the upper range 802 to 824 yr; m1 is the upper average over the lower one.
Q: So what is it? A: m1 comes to 1.23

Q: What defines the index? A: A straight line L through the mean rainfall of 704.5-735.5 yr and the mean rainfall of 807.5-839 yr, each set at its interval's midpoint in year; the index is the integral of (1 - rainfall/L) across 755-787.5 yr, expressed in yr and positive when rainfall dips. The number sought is 0.6 yr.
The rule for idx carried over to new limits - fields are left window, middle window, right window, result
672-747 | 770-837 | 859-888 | -4.8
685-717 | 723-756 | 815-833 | 1.9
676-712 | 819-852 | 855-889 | -2.9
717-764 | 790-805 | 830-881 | -0.5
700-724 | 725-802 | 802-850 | 1.4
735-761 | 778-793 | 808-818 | -0.5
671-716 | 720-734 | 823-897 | 0.4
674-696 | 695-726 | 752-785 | 0.7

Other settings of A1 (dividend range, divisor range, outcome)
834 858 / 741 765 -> 1.23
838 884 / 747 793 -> 1.14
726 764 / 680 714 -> 1.04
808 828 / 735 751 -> 1.24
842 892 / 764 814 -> 1.05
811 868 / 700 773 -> 1.25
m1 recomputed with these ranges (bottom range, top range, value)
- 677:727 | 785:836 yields 1.25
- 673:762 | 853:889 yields 1.23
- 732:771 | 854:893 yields 1.16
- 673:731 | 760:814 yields 1.18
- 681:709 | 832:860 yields 1.29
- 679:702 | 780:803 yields 1.21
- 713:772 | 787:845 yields 1.21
